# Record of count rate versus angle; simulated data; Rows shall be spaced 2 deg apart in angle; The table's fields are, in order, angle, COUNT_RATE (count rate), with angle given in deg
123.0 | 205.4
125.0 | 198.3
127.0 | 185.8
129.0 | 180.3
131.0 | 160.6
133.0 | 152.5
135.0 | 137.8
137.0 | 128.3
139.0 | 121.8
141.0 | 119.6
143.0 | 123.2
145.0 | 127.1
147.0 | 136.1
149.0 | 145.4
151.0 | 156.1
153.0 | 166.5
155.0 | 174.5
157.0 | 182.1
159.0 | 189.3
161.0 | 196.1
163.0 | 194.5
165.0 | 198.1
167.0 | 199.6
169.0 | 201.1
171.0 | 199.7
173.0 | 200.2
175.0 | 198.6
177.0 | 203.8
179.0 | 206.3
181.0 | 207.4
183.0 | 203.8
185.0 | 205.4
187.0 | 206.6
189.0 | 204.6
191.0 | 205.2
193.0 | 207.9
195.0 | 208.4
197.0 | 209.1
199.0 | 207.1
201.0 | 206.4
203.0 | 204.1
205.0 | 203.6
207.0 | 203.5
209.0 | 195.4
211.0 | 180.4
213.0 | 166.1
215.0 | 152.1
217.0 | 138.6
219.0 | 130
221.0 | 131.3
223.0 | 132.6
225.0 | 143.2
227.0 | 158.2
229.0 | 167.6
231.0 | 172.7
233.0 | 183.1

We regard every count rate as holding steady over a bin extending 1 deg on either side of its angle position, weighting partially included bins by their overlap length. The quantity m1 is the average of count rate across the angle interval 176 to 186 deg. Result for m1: 205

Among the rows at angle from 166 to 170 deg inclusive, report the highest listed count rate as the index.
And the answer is 201.1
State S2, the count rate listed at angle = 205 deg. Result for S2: 203.6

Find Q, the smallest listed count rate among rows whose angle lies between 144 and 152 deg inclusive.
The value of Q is 127.1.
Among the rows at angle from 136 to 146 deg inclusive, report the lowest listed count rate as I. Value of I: 119.6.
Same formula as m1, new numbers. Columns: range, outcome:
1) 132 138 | 140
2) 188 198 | 207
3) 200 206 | 205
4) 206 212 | 193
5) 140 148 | 126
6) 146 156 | 156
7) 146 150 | 141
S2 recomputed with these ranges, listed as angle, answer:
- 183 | 203.8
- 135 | 137.8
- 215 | 152.1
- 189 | 204.6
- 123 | 205.4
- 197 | 209.1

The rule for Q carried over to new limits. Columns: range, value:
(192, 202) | 206.4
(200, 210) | 195.4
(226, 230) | 158.2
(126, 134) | 152.5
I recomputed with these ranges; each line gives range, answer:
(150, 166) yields 156.1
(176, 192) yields 203.8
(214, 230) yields 130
